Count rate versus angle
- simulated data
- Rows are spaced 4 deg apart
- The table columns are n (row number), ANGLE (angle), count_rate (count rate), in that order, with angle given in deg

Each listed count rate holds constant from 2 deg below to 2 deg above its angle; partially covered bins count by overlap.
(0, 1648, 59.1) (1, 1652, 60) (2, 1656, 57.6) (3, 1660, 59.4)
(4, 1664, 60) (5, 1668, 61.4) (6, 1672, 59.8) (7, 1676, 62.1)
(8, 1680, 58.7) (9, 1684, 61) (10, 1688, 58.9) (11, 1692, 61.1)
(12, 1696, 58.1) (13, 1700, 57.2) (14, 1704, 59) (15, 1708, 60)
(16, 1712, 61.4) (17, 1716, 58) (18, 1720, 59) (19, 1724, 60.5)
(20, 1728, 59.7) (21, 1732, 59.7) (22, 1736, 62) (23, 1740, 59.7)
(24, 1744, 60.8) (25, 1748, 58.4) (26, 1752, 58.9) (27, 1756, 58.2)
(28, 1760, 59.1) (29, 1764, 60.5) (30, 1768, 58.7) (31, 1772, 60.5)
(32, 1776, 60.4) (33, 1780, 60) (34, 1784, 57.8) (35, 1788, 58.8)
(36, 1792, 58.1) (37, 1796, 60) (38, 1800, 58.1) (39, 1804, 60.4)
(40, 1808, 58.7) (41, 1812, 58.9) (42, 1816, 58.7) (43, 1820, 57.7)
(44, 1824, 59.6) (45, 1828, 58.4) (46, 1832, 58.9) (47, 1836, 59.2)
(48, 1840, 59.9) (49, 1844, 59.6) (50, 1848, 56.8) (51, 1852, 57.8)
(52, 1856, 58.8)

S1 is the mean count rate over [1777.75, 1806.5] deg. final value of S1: 59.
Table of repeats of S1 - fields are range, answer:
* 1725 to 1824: 59.3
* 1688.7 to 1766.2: 59.5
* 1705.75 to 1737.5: 60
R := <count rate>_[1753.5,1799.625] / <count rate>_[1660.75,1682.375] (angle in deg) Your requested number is 1.0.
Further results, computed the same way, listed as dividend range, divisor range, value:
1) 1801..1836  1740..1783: 0.99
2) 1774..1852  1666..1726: 0.99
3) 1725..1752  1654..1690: 1.00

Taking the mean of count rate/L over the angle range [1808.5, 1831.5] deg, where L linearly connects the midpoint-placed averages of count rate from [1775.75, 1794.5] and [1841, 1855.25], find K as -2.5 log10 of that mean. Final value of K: 0.00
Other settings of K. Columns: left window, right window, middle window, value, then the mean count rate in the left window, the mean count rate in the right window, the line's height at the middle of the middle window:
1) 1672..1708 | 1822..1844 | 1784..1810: 0.01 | 59.6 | 59.2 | 59.3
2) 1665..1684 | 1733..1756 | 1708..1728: 0.01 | 60.5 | 59.8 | 60.1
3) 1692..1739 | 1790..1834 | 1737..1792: 0.00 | 59.6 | 58.9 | 59.2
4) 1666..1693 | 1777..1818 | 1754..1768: 0.00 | 60.4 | 59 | 59.4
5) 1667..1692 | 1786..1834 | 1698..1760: 0.01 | 60.3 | 58.9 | 59.8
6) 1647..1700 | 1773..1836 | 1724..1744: -0.02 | 59.7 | 59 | 59.4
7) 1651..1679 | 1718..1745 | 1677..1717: 0.01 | 60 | 60.2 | 60.1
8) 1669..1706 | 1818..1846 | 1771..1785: -0.01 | 59.6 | 59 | 59.2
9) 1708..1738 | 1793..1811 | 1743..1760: 0.01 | 60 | 59.2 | 59.7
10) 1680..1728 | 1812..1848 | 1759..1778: -0.01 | 59.4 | 58.9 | 59.2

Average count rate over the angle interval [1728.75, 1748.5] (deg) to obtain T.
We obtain 60.2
